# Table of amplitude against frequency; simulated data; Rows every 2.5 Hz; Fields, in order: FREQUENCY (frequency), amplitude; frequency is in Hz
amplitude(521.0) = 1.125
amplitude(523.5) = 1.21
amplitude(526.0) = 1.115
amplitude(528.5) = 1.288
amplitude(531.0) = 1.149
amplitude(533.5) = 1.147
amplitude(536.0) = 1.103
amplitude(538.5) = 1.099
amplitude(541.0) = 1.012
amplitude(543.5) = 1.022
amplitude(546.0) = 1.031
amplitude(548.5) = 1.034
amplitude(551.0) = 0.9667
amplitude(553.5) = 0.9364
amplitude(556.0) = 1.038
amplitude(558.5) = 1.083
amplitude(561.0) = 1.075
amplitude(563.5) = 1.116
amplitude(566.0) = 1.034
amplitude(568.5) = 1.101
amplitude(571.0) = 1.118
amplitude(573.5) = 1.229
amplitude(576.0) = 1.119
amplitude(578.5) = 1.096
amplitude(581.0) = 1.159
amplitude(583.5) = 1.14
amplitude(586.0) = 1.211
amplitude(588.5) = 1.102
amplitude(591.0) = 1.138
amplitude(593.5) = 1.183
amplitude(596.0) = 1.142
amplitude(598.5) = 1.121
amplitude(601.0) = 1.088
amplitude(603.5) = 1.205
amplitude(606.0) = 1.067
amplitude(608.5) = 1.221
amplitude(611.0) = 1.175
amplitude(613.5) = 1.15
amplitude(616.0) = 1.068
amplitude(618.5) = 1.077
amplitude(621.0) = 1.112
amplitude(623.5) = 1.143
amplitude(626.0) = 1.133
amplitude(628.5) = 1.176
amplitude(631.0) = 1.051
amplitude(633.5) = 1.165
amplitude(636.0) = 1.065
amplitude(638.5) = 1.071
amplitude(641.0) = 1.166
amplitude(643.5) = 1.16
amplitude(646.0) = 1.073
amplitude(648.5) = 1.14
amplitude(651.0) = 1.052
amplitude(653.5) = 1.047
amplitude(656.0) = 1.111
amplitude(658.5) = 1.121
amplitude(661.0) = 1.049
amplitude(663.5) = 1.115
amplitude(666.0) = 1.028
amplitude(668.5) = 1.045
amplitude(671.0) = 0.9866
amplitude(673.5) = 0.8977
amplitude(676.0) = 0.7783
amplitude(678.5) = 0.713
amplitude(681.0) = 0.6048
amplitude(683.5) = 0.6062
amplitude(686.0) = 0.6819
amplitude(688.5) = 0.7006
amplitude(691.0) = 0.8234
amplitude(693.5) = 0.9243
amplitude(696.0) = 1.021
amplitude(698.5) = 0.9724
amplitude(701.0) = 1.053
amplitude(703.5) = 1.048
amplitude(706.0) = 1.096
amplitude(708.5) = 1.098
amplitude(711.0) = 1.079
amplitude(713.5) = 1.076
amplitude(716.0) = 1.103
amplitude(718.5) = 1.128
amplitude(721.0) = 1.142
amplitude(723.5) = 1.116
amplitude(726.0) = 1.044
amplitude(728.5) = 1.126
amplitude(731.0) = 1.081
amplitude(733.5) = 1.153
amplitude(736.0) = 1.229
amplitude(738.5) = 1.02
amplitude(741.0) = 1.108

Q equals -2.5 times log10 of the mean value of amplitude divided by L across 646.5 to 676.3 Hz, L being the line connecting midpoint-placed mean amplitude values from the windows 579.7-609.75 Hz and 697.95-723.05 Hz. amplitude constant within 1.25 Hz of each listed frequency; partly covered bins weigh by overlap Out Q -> 0.072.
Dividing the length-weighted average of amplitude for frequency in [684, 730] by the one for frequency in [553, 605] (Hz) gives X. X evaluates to 0.90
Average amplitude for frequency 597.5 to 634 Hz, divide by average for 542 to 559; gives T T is 1.1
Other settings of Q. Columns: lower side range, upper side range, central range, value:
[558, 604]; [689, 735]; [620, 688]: 0.09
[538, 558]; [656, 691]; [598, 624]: -0.19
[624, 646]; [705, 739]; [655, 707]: 0.21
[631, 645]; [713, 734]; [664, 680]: 0.22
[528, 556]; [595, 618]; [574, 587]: -0.04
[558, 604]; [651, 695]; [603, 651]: -0.11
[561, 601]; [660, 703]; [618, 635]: -0.11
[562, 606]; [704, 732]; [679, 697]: 0.41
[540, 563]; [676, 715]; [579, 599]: -0.16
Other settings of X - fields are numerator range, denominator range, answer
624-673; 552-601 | 0.98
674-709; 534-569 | 0.82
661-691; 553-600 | 0.75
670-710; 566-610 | 0.77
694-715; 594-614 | 0.92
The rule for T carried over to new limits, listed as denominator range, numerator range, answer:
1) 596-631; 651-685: 0.83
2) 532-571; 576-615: 1.08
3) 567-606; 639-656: 0.97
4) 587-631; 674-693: 0.63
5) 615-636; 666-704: 0.77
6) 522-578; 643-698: 0.86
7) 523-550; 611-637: 1.01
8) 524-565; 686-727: 0.94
